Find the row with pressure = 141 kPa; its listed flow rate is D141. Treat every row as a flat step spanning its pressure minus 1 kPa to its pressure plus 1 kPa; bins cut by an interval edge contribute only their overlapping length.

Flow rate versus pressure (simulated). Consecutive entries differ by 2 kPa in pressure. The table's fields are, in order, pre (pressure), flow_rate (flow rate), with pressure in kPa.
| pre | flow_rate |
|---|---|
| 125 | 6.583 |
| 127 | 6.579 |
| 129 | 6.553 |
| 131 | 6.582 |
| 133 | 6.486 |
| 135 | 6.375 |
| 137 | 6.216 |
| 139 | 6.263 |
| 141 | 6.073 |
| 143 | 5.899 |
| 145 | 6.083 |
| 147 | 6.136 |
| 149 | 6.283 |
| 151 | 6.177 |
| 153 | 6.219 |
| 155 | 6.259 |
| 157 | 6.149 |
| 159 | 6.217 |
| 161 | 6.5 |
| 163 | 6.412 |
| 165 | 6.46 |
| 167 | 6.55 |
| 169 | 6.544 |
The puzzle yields 6.073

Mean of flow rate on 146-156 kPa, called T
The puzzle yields 6.21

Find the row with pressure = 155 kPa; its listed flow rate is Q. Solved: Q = 6.259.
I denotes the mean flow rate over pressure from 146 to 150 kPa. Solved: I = 6.21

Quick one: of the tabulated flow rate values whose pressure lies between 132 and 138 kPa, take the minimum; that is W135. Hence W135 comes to 6.216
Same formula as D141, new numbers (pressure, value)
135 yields 6.375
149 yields 6.283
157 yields 6.149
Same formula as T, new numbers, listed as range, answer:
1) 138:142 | 6.17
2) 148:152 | 6.23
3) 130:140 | 6.38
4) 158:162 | 6.36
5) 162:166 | 6.44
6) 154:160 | 6.21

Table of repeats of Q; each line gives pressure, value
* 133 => 6.486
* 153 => 6.219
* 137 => 6.216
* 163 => 6.412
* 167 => 6.55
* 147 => 6.136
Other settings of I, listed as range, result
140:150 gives 6.09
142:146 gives 5.99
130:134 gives 6.53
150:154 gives 6.2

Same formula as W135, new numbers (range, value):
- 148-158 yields 6.149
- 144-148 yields 6.083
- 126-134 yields 6.486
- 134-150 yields 5.899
